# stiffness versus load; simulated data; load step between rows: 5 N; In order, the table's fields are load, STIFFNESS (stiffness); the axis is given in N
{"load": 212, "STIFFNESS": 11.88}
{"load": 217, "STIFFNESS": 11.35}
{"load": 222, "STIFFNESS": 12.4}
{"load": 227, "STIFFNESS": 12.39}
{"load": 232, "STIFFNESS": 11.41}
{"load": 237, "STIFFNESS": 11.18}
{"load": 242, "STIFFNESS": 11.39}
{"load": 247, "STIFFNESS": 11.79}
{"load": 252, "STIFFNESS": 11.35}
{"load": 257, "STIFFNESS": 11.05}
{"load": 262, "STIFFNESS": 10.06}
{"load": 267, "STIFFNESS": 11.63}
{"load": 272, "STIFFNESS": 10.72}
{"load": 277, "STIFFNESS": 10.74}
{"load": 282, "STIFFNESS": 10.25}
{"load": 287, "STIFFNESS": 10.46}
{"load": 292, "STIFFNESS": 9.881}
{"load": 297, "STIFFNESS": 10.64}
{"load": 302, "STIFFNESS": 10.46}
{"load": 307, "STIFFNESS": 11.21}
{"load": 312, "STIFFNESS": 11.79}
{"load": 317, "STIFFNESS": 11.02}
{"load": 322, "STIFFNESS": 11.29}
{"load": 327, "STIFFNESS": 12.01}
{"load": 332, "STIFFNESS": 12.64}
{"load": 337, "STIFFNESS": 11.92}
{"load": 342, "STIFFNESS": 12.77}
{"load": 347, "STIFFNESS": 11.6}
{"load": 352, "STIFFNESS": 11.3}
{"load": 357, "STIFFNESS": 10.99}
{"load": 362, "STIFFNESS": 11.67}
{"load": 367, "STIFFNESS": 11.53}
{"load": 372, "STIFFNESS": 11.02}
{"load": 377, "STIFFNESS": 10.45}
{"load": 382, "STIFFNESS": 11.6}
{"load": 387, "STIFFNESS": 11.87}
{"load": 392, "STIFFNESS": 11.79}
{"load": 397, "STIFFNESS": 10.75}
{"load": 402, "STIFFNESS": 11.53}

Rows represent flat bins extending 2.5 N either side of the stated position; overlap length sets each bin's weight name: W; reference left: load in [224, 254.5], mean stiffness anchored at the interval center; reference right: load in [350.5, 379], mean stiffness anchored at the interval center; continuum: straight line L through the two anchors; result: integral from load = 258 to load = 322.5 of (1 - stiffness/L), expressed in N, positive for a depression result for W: 3.7 N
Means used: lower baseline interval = 11.6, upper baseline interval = 11.2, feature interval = 10.8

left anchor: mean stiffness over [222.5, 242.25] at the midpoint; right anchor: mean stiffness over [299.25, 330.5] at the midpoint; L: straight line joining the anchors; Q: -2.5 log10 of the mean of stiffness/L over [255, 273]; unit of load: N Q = 0.07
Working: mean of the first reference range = 11.7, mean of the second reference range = 11.3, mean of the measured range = 10.9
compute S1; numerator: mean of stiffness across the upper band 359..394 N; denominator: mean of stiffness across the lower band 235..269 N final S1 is 1.0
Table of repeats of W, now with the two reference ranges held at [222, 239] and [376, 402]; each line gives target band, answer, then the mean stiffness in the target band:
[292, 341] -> 0.6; 11.4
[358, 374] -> 0.1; 11.4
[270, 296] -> 2.7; 10.4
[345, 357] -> 0.1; 11.3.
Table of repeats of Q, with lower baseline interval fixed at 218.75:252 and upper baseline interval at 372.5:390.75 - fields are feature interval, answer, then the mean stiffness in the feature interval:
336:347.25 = -0.07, 12.2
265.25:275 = 0.05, 11.1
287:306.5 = 0.11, 10.4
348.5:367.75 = 0.00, 11.4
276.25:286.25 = 0.11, 10.4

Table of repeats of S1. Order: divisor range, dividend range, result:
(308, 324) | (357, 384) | 0.99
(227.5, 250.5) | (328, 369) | 1.03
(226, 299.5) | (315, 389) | 1.06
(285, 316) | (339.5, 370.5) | 1.08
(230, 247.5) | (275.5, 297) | 0.91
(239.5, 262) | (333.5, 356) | 1.06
